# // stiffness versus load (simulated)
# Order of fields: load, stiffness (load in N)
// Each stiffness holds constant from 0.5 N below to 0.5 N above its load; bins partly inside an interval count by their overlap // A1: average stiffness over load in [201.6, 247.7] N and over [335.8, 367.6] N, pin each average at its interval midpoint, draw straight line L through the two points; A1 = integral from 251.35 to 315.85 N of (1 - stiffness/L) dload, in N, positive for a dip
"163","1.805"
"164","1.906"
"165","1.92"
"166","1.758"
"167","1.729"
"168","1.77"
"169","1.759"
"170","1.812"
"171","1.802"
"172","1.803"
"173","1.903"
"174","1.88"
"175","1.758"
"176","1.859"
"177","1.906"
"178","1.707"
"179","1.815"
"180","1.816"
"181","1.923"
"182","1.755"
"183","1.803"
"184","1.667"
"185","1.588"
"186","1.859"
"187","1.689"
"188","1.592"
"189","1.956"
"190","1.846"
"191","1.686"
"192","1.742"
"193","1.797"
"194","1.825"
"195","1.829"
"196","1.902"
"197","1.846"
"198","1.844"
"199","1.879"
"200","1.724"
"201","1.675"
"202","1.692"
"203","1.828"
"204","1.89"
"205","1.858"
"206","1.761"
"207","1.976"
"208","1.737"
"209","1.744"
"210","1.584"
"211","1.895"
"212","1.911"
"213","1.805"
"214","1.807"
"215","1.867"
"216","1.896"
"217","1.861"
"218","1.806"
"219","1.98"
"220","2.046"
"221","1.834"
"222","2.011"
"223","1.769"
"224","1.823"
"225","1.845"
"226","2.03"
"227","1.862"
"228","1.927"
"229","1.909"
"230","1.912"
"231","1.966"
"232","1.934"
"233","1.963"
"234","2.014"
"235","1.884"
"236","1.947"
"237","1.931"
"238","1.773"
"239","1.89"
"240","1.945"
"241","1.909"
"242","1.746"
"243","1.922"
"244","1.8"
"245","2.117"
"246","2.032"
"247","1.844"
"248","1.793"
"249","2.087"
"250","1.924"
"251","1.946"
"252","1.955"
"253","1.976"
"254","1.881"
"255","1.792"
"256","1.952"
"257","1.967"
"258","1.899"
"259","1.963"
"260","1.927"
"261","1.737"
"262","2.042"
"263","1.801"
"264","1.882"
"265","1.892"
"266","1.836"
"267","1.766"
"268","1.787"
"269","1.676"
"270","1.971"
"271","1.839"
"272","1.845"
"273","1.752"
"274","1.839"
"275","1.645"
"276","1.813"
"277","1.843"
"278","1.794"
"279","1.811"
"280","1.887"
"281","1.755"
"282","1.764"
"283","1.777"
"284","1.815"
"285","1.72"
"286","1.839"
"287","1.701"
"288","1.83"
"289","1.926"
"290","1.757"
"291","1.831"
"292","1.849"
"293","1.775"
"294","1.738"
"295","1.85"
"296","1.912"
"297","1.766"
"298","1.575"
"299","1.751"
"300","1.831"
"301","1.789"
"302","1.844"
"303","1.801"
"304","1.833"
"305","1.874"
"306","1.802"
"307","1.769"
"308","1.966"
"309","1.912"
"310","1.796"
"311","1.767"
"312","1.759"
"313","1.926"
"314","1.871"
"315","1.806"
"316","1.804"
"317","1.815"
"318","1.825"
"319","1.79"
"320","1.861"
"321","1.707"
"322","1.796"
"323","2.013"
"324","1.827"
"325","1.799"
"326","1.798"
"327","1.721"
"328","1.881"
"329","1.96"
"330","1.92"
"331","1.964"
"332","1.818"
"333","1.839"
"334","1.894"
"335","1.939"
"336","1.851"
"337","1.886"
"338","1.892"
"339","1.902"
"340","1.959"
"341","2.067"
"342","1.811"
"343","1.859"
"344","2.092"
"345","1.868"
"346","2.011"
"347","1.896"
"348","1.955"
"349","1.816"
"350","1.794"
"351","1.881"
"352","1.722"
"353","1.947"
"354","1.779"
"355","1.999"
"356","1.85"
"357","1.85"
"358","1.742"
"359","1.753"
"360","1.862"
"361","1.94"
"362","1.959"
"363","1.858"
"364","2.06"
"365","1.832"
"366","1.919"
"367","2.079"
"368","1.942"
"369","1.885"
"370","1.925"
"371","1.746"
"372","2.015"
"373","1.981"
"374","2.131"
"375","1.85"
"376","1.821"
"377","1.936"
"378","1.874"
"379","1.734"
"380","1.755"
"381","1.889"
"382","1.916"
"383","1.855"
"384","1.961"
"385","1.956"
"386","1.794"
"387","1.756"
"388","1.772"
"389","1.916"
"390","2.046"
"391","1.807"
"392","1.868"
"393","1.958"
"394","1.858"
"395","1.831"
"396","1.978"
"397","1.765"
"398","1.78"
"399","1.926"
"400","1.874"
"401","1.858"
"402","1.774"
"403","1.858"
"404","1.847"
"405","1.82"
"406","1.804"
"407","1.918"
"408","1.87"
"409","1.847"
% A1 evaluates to 2.0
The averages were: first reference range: 1.88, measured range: 1.83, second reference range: 1.9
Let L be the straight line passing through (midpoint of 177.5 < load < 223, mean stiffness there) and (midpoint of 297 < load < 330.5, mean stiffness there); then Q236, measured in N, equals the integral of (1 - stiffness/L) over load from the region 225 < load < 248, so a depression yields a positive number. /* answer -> -1.3 N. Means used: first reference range 1.81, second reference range 1.82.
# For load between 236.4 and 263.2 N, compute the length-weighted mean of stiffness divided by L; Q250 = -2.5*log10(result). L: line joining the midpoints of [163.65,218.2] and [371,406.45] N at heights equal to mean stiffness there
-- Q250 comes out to -0.05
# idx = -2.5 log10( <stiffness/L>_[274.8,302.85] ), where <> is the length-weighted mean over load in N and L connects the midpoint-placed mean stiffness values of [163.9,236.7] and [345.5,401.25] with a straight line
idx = 0.04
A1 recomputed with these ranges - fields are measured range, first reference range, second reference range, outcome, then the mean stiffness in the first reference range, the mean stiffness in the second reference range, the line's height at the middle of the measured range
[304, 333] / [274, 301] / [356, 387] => -0.20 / 1.79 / 1.89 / 1.83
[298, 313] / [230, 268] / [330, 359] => 0.63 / 1.91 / 1.89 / 1.9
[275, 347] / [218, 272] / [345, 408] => 1.96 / 1.9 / 1.88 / 1.89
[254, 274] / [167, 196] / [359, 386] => -0.20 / 1.79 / 1.91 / 1.84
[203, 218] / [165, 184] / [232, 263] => 0.28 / 1.81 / 1.92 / 1.86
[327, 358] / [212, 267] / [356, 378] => 0.24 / 1.9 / 1.91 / 1.91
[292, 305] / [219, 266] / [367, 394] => 0.75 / 1.91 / 1.89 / 1.9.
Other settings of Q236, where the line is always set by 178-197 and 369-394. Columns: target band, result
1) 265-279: 0.18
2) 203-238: -1.55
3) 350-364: 0.08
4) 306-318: 0.10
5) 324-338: -0.06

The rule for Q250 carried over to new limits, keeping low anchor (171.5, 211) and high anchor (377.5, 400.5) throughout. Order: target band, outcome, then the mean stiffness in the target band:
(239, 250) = -0.061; 1.92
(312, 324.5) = 0.003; 1.83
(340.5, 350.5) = -0.039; 1.92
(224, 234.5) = -0.071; 1.93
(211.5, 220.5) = -0.049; 1.89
